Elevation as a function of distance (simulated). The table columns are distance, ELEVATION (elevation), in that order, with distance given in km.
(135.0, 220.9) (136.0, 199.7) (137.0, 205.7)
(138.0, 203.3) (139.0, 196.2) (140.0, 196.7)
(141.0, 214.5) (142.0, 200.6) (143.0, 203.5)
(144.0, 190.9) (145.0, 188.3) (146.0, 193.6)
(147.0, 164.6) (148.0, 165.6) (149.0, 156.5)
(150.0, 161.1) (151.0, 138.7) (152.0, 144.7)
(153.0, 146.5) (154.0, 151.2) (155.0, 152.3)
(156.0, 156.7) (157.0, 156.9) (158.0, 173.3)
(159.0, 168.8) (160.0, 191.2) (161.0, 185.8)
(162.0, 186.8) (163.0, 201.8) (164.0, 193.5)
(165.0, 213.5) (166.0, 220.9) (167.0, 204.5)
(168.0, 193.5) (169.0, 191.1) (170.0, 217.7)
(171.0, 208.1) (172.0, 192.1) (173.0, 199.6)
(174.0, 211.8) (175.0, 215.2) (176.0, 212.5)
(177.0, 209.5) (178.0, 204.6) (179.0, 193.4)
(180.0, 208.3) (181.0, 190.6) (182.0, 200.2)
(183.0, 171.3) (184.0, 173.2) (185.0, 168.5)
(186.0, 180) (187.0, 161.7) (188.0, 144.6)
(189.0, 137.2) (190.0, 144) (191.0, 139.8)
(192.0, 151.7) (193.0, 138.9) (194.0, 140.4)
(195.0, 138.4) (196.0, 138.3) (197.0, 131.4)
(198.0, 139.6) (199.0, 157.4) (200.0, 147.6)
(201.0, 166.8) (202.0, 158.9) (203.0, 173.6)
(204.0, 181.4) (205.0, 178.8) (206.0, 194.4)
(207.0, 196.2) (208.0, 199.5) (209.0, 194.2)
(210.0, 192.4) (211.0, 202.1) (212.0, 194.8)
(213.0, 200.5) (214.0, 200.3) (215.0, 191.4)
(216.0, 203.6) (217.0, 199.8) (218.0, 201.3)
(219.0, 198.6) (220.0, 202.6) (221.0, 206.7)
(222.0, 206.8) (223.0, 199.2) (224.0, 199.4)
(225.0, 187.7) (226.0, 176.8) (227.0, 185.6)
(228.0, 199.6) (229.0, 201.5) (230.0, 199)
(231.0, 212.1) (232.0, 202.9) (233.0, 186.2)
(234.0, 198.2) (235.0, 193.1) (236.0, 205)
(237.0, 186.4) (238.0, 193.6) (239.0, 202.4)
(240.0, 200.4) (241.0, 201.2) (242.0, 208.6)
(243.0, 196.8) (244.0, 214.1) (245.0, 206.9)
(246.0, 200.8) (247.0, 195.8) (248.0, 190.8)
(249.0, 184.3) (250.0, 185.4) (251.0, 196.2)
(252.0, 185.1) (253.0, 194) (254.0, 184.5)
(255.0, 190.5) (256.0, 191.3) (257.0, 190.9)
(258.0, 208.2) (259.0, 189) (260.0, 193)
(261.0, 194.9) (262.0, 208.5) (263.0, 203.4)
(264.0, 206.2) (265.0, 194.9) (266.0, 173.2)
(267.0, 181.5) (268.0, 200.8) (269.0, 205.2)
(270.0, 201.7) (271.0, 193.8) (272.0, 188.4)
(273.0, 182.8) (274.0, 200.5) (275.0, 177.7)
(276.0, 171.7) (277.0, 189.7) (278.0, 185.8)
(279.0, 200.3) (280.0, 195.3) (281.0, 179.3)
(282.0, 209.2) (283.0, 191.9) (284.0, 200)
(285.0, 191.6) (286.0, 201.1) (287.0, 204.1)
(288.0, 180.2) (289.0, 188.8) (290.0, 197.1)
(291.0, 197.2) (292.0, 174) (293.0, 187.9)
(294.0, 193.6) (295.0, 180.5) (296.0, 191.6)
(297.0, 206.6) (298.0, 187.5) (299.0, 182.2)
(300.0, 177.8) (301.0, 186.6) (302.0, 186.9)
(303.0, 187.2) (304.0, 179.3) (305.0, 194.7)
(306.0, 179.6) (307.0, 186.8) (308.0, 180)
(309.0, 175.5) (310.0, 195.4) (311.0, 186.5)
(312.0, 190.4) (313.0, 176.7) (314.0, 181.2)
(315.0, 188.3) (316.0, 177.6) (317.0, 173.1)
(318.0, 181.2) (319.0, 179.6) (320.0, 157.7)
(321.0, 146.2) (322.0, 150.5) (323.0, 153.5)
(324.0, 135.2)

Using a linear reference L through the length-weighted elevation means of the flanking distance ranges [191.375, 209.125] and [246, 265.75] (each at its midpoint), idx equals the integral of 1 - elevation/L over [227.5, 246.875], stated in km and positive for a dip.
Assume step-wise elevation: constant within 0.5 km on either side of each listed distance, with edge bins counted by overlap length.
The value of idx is -1.8 km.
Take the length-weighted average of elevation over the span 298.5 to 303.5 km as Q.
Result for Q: 184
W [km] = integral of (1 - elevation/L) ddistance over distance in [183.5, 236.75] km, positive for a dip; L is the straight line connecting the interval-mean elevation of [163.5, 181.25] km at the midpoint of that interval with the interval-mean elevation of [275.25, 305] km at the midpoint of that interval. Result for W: 5.3 km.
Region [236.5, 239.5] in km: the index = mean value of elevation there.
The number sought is 194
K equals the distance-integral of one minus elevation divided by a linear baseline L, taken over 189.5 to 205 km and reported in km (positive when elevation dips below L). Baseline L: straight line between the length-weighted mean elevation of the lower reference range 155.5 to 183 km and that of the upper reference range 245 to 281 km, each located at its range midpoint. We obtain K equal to 3.5 km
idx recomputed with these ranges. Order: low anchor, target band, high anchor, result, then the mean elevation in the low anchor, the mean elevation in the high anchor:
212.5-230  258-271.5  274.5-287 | -0.2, 198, 192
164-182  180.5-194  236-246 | 2.9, 205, 201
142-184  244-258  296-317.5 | -0.6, 186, 185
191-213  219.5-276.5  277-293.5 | -4.5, 168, 193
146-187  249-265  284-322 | -0.9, 184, 184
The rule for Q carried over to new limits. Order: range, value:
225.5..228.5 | 187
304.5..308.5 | 185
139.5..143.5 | 204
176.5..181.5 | 201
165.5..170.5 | 206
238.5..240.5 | 201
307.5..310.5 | 184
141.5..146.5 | 195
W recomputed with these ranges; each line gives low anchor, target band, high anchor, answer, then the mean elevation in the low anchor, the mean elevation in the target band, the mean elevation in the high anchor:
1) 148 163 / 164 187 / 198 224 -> -3.4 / 164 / 198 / 189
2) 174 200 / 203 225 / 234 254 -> -1.8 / 168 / 197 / 197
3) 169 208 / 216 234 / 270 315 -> -1.9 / 175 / 198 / 189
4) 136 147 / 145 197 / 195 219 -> 3.7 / 198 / 176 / 180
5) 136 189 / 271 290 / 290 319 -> -0.6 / 186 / 191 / 185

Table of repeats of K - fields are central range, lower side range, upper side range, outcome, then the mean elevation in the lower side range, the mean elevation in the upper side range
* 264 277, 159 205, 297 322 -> -0.7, 178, 181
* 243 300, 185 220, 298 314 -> -4.0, 172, 184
